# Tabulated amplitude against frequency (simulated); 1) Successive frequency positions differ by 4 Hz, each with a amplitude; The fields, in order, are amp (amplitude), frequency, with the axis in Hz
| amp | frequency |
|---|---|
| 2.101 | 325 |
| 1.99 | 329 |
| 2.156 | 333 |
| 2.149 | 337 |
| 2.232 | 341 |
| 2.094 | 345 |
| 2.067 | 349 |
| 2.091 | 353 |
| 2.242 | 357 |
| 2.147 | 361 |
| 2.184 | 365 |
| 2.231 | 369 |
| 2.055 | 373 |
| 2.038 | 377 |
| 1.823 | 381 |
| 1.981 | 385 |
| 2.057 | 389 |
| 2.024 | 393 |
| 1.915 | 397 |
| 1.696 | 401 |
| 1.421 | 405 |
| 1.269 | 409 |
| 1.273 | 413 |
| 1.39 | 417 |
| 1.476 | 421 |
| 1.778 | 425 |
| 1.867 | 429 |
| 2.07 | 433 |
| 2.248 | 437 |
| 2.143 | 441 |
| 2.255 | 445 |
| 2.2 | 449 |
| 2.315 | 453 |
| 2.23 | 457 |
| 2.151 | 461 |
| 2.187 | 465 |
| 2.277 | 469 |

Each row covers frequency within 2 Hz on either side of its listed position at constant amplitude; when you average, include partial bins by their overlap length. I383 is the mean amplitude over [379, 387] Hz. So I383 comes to 1.9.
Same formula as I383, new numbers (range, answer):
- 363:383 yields 2.07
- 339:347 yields 2.16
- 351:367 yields 2.17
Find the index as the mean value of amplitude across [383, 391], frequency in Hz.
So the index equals 2.02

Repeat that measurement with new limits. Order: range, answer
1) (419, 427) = 1.63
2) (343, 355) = 2.08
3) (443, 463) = 2.23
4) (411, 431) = 1.56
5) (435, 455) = 2.23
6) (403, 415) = 1.32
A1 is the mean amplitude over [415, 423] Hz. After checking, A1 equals 1.43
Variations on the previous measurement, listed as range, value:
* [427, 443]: 2.08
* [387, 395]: 2.04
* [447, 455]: 2.26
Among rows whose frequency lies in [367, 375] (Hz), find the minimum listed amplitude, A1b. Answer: 2.055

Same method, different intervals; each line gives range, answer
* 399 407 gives 1.421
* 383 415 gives 1.269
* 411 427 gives 1.273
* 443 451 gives 2.2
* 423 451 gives 1.778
